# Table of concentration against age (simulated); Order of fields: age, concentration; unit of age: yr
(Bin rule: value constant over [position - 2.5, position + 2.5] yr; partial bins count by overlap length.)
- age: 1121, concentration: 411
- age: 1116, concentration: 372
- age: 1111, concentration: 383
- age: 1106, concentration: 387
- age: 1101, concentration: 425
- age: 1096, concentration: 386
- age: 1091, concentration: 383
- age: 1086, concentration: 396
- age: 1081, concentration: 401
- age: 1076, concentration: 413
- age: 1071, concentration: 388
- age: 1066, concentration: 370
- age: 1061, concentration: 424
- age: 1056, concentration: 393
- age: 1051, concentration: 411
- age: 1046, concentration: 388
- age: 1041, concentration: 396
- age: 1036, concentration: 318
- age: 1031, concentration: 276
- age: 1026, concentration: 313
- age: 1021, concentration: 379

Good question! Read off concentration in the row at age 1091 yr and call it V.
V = 383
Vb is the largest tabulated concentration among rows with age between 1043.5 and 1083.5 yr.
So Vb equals 424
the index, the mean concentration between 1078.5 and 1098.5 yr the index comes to 392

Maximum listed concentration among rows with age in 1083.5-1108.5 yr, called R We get 425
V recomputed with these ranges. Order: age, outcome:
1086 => 396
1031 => 276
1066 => 370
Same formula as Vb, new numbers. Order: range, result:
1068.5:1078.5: 413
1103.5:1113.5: 387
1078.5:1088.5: 401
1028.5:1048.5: 396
